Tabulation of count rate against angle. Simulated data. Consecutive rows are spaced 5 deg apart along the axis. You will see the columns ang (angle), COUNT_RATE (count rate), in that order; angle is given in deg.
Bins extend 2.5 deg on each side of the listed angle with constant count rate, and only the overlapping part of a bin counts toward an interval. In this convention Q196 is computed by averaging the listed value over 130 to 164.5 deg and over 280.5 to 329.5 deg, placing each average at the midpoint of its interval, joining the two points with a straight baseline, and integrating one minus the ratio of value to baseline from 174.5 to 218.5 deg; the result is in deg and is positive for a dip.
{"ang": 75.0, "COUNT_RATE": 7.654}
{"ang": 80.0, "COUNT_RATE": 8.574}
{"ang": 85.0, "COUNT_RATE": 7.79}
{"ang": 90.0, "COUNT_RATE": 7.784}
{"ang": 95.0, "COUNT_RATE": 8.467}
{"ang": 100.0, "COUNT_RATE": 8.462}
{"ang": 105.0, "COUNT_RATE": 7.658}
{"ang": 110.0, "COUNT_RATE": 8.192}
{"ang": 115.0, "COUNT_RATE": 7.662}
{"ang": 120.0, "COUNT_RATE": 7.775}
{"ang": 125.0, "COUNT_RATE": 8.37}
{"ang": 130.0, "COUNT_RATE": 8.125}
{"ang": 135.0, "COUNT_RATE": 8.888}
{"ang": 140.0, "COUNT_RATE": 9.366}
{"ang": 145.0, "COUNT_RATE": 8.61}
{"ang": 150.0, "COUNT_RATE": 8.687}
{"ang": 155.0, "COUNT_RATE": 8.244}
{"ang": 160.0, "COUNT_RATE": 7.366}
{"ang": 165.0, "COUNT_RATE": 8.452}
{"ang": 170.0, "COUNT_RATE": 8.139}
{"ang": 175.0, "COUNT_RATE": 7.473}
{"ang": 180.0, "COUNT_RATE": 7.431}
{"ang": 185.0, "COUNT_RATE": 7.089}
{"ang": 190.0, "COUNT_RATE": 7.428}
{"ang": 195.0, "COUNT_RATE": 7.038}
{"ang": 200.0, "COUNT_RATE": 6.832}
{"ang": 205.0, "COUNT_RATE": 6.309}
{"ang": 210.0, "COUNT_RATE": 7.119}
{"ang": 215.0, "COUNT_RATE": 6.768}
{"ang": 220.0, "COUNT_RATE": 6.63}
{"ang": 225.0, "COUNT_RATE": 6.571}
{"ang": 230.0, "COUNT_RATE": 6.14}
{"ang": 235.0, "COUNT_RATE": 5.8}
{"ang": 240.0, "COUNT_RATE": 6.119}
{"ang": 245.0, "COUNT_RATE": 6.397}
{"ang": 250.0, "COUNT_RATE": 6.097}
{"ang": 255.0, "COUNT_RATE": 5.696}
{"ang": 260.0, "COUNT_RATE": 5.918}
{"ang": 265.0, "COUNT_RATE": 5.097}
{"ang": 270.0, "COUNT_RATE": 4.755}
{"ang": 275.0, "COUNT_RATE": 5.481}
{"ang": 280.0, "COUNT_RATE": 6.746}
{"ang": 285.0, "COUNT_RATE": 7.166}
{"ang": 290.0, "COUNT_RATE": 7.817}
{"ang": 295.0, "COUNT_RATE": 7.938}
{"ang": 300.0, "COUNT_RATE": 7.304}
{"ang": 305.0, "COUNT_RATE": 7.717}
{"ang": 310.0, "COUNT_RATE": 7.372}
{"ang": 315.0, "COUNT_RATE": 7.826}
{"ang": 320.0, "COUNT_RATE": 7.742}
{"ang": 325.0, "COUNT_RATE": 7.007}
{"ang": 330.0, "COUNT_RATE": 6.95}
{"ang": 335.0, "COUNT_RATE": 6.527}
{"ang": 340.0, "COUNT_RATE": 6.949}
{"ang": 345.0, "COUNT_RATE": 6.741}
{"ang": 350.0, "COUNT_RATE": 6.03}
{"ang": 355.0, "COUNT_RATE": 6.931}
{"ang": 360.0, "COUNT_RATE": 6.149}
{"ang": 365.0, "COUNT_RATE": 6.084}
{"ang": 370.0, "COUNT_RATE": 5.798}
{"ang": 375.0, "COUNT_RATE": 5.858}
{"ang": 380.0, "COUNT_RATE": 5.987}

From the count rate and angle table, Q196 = 6.22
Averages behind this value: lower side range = 8.49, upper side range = 7.49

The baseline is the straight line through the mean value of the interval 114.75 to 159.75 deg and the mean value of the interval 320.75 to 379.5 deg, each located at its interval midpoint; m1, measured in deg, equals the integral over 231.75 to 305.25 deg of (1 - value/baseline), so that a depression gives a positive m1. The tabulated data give 8.5 deg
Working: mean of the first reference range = 8.4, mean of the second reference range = 6.48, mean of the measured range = 6.36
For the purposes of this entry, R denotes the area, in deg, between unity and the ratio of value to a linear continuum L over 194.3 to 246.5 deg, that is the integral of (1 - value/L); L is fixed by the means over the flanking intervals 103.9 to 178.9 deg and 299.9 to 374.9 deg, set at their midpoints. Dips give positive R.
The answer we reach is 7.8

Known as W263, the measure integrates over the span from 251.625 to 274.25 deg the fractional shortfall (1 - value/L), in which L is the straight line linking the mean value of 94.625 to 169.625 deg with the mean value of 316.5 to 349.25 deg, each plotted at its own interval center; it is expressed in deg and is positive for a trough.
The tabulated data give 6.2 deg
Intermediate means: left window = 8.28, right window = 6.96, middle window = 5.4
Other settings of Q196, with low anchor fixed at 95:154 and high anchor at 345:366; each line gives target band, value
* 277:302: -1.5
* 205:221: 1.7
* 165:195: 1.2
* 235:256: 3.6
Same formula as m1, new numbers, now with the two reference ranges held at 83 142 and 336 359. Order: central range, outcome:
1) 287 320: -3.6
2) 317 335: -1.0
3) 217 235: 2.6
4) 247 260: 2.4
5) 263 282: 4.3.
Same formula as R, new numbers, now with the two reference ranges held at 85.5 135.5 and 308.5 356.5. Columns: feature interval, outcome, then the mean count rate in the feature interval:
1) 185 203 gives 1.4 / 7.08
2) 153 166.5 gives -0.2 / 7.98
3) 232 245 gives 2.5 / 6.05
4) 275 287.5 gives 1.0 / 6.66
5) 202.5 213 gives 1.2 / 6.72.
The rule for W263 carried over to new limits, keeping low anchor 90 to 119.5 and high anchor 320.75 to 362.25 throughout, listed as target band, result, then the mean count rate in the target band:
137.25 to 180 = -2.78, 8.25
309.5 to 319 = -1.12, 7.67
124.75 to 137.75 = -0.99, 8.49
